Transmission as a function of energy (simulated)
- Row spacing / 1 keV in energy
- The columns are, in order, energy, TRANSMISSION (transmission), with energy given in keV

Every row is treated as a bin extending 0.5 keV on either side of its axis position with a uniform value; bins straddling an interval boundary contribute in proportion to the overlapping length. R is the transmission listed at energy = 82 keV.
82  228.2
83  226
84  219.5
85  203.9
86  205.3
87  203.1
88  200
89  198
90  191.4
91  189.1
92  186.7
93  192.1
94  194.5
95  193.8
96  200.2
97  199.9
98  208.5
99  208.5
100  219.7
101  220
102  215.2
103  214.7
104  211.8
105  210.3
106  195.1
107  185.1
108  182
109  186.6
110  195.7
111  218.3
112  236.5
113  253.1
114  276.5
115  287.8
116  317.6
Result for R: 228.2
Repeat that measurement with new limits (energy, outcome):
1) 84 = 219.5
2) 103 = 214.7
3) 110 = 195.7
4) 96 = 200.2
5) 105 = 210.3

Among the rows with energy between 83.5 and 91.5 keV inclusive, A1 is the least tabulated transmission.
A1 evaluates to 189.1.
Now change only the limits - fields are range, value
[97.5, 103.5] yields 208.5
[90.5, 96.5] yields 186.7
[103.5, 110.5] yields 182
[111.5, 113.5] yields 236.5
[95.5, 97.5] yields 199.9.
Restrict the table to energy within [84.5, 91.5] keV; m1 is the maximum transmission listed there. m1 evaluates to 205.3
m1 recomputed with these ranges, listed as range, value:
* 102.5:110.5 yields 214.7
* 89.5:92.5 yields 191.4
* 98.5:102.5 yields 220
